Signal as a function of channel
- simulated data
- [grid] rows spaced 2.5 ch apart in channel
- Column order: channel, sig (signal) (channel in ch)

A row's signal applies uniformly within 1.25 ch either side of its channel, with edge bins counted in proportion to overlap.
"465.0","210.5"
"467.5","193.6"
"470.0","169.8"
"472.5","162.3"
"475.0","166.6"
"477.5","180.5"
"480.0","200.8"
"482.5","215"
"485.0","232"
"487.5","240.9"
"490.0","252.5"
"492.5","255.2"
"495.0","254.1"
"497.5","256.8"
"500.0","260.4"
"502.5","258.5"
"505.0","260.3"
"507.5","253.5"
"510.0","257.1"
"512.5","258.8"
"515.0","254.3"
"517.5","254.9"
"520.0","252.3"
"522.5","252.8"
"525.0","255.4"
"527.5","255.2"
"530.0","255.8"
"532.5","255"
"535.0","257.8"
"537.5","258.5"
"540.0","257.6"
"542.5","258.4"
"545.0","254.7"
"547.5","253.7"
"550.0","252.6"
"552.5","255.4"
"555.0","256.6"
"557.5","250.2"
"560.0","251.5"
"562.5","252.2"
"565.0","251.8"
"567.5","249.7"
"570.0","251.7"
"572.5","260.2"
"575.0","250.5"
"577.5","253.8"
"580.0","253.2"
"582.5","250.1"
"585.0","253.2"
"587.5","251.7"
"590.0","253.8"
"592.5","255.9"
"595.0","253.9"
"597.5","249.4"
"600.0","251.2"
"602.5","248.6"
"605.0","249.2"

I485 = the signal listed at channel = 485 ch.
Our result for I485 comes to 232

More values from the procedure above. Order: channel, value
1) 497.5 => 256.8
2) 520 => 252.3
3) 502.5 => 258.5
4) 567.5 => 249.7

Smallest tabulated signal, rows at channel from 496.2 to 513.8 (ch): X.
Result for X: 253.5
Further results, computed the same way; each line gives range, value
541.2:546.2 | 254.7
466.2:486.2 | 162.3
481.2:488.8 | 215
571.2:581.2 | 250.5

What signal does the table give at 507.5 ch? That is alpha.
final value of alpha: 253.5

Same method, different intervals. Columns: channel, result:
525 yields 255.4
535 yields 257.8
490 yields 252.5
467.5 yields 193.6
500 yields 260.4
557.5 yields 250.2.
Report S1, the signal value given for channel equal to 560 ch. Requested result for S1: 251.5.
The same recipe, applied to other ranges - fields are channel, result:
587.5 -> 251.7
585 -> 253.2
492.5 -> 255.2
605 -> 249.2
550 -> 252.6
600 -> 251.2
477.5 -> 180.5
